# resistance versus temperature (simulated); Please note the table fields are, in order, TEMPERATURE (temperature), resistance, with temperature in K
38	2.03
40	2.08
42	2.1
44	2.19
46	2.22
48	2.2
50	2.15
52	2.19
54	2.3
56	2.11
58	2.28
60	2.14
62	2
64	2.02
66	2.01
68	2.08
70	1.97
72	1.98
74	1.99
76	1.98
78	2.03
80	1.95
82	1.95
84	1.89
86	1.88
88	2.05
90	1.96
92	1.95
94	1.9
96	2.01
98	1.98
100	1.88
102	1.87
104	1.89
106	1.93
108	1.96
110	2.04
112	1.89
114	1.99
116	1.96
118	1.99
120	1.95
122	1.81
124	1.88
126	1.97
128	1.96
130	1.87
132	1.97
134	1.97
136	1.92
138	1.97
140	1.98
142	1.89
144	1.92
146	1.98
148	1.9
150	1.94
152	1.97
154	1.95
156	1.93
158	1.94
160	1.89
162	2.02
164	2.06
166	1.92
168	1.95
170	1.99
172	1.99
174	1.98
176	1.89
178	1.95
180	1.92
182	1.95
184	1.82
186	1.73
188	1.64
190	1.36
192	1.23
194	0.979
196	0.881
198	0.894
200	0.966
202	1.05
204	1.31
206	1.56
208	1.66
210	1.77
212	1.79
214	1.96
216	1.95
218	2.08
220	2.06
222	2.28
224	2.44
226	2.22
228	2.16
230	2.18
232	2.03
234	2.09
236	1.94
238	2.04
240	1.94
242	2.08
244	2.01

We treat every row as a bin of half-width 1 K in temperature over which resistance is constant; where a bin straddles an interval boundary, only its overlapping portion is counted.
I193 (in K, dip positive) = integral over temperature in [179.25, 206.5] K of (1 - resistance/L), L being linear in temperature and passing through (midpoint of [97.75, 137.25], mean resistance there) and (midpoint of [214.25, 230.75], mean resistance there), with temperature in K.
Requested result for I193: 9.4 K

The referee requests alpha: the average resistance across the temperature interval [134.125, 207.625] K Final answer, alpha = 1.73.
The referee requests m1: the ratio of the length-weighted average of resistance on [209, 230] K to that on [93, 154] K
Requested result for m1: 1.07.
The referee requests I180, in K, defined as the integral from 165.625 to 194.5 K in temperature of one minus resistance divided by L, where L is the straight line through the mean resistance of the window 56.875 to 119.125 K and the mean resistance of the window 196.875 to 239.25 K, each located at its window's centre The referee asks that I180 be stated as 1.7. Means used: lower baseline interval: 1.98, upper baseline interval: 1.83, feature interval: 1.76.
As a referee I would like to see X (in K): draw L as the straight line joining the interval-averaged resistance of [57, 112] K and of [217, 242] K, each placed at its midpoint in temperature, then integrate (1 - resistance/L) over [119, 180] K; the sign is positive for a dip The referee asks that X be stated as 3.0 K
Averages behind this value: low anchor 1.98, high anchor 2.12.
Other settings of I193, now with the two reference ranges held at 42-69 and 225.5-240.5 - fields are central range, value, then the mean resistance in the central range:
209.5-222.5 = 0.6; 1.98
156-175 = 1.2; 1.97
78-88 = 0.9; 1.94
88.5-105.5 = 1.6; 1.93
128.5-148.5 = 1.6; 1.94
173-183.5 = 0.8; 1.93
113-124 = 1.0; 1.93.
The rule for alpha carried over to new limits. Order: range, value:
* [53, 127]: 1.98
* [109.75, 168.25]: 1.94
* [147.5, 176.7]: 1.96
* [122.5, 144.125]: 1.93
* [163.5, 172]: 1.98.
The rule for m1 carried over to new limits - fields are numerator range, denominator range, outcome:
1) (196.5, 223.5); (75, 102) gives 0.84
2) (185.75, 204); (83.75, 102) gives 0.61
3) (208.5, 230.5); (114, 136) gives 1.07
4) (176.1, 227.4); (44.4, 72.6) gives 0.79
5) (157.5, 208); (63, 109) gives 0.83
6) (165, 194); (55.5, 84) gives 0.88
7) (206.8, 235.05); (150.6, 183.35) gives 1.05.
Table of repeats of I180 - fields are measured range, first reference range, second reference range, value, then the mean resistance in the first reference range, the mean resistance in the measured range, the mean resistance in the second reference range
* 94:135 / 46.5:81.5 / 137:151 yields 1.12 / 2.08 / 1.94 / 1.94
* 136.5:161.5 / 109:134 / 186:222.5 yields -1.94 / 1.94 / 1.94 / 1.52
